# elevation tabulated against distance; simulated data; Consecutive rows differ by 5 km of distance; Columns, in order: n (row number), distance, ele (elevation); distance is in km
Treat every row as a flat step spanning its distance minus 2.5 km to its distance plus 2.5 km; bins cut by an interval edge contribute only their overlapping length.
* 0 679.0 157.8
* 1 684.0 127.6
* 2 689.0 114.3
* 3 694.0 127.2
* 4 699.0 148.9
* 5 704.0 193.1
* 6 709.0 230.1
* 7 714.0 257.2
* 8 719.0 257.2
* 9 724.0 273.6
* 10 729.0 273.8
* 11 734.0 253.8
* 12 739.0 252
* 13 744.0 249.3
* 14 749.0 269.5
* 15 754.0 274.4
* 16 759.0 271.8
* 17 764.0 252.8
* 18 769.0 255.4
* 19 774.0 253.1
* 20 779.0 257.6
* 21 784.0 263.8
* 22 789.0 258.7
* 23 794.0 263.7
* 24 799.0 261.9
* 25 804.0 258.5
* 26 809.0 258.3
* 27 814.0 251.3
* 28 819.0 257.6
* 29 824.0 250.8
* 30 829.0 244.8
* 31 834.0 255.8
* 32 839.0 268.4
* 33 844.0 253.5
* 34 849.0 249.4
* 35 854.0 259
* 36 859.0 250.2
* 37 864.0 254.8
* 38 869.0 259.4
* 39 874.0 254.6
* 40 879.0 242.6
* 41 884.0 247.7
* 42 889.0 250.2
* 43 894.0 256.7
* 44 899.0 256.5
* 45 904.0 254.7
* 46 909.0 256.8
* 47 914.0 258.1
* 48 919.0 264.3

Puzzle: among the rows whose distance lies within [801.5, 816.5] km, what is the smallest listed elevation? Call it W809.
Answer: 251.3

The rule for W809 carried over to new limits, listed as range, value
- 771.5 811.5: 253.1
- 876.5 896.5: 242.6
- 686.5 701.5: 114.3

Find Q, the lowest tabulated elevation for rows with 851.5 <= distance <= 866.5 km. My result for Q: 250.2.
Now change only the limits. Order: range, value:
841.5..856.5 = 249.4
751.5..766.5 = 252.8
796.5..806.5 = 258.5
